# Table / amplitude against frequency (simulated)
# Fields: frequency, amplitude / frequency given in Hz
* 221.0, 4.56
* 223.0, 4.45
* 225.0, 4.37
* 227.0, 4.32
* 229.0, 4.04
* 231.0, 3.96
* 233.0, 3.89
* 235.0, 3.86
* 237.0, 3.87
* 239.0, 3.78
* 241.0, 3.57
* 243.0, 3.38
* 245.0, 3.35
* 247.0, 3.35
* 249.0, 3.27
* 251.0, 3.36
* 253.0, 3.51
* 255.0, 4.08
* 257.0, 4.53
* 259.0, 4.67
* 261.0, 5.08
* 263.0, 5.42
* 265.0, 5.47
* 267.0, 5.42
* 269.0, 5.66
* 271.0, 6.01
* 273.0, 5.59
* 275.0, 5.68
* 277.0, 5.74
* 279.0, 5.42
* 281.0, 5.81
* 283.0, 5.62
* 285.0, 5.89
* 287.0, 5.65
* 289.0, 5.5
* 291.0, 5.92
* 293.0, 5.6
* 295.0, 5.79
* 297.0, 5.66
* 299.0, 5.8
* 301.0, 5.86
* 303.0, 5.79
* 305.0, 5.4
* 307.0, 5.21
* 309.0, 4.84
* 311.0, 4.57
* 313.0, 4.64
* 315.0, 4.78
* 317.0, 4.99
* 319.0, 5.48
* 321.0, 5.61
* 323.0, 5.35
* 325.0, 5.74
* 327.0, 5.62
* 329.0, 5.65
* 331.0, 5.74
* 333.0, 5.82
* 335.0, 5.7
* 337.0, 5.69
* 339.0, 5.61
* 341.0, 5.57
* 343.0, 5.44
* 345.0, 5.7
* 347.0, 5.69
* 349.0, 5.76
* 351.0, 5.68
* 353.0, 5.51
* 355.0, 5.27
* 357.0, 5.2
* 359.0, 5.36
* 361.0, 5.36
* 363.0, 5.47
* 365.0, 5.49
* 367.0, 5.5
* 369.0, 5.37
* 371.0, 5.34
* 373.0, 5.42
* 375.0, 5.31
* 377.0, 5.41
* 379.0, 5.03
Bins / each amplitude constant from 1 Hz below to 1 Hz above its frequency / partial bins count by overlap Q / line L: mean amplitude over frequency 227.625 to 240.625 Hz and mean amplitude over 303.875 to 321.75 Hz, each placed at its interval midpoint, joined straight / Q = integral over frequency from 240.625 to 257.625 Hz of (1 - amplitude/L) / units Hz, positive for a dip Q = 2.2 Hz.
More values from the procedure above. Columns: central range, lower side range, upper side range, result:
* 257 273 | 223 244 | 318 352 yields -3.2 Hz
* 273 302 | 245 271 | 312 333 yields -4.8 Hz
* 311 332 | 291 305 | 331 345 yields 1.3 Hz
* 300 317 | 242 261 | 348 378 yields -1.9 Hz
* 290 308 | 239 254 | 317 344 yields -3.4 Hz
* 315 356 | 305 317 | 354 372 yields -3.6 Hz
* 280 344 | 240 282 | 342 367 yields -4.9 Hz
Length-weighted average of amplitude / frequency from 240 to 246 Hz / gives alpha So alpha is 3.43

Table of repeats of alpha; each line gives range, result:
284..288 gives 5.77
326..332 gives 5.67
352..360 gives 5.33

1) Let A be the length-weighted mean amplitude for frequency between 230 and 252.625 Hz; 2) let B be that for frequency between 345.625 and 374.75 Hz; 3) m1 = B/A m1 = 1.52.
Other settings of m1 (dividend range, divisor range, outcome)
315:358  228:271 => 1.32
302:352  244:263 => 1.36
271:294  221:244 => 1.43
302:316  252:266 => 1.08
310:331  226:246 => 1.39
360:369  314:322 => 1.04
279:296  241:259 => 1.56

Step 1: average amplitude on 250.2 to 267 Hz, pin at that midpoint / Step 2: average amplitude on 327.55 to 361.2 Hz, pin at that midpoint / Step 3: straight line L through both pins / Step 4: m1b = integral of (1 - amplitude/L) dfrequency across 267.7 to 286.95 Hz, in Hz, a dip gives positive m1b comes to -3.63 Hz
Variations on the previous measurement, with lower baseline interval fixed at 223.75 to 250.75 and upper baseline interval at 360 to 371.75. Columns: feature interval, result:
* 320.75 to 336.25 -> -2.2 Hz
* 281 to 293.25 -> -3.6 Hz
